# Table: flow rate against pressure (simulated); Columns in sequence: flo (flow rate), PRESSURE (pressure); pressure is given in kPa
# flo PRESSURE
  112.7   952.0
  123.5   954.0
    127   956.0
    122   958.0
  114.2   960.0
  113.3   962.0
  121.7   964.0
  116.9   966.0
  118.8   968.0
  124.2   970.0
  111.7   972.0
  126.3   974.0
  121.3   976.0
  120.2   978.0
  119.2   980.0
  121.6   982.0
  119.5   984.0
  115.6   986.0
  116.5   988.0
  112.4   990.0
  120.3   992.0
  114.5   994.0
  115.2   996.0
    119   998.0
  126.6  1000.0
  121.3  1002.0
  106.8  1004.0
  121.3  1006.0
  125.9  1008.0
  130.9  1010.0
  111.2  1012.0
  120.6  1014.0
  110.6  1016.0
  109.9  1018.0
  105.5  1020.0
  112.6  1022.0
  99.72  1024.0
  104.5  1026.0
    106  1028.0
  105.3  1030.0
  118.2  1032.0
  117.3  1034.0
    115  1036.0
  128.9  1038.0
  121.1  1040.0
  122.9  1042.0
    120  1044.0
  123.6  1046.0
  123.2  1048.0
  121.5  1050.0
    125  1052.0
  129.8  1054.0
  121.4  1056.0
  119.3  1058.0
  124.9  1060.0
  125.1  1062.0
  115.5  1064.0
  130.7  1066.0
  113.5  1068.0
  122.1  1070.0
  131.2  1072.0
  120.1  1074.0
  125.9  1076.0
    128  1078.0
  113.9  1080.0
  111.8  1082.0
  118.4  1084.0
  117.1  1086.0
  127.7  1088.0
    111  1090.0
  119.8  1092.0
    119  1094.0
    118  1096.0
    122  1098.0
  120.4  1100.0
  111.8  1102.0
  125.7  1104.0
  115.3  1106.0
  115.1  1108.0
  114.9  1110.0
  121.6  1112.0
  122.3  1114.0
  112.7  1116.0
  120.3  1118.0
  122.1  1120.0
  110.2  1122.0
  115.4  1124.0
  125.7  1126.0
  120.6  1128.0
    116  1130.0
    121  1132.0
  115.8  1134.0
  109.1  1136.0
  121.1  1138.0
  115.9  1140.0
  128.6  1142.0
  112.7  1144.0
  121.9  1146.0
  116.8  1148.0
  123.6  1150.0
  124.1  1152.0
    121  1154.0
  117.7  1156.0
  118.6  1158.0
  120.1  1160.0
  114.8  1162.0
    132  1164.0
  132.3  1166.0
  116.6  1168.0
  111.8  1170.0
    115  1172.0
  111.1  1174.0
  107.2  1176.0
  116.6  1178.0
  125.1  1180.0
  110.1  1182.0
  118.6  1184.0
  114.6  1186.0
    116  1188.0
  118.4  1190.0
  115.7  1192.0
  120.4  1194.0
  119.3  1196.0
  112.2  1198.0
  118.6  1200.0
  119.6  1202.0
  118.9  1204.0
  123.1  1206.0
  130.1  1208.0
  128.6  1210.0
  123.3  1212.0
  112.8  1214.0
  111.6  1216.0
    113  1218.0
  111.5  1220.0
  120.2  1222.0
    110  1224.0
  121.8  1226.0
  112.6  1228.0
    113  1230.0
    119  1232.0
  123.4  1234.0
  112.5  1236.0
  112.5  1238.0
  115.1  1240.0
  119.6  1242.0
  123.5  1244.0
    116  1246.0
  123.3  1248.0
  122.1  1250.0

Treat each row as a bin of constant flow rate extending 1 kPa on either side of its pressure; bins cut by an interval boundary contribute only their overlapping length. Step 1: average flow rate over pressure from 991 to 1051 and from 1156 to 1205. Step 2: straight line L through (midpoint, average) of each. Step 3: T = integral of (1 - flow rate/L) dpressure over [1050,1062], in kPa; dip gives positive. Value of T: -0.73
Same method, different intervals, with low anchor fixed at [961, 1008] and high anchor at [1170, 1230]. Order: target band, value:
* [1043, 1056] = -0.6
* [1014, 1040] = 1.4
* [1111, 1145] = -0.2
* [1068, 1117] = -0.6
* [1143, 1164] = -0.4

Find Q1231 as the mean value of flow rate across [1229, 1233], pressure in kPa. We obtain 116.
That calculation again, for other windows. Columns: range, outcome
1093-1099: 120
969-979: 121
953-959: 124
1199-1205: 119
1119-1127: 118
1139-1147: 120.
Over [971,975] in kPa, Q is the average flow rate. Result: 119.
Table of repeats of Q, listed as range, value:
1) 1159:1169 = 123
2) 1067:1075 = 122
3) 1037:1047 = 123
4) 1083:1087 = 118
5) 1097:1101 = 121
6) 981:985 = 121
